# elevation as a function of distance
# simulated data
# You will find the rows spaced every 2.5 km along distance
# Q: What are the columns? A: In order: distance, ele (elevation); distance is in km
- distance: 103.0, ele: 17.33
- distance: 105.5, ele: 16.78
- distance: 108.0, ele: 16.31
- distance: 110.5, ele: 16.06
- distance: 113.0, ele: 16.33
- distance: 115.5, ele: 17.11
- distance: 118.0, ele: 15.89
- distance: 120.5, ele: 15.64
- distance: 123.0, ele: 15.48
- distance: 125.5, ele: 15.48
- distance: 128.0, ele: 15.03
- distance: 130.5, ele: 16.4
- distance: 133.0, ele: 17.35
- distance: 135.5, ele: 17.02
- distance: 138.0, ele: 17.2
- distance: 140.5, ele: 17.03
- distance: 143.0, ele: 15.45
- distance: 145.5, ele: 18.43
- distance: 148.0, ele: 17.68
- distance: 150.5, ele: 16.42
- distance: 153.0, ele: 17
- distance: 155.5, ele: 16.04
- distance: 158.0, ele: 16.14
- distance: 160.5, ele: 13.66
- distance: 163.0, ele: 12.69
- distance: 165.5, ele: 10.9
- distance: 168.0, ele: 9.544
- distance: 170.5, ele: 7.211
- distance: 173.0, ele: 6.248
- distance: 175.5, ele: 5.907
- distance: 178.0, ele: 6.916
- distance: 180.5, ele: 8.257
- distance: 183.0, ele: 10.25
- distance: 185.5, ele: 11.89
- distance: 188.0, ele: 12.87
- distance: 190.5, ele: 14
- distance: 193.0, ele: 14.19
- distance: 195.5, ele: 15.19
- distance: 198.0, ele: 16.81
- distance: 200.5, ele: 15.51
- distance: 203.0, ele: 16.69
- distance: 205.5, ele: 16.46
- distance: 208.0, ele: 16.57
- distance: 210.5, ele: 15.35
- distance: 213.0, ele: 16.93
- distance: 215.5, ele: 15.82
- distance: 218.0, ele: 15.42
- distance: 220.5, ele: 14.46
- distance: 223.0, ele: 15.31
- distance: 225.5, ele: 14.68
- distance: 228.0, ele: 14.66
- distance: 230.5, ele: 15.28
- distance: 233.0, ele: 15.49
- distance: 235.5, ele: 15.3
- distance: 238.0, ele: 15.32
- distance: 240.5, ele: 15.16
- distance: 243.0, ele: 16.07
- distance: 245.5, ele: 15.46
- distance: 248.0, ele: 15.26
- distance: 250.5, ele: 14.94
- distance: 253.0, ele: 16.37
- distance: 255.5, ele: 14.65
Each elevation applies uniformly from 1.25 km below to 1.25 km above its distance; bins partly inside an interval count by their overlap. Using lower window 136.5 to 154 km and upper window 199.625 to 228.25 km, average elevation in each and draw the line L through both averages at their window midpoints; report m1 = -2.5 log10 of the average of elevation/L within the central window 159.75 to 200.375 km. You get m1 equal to 0.42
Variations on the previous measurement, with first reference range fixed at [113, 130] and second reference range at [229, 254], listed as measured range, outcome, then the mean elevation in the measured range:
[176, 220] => 0.12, 13.9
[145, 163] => -0.03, 16.1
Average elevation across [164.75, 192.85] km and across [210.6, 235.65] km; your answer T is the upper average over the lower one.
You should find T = 1.6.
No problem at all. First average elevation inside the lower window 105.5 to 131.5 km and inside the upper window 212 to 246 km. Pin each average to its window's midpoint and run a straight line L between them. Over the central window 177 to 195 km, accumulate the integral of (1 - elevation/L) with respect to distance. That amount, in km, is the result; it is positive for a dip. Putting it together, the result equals 4.8 km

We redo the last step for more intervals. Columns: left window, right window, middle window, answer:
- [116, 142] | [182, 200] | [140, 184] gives 7.5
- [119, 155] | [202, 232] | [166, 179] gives 7.0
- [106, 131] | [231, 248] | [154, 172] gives 4.0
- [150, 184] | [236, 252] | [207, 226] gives -2.4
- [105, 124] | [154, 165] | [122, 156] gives -3.1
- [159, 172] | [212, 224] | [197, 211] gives -1.9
